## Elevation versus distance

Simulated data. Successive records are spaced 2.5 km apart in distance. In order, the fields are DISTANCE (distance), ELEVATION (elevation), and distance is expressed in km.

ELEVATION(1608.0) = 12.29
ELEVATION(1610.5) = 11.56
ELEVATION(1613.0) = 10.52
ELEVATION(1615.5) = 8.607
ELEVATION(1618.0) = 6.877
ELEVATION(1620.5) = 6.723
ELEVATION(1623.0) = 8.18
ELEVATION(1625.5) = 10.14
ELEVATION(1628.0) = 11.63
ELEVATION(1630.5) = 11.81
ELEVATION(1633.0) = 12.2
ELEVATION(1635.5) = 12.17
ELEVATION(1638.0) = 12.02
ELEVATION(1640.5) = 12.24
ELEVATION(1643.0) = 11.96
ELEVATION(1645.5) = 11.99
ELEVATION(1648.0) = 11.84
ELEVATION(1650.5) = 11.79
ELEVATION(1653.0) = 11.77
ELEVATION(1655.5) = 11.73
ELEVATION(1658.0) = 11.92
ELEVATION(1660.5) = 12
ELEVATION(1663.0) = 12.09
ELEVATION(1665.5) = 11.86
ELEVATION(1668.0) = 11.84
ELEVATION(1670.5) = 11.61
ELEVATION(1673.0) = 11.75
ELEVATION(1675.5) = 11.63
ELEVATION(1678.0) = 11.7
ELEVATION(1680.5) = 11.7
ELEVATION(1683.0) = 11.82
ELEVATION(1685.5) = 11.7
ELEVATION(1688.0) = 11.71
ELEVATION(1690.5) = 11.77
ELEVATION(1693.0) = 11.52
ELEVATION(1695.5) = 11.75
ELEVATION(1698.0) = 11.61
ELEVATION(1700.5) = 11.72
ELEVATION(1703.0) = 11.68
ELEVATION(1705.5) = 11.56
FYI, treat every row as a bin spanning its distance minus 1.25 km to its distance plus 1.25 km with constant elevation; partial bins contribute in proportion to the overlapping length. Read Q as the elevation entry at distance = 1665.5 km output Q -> 11.86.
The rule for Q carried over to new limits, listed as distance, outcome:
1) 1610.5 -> 11.56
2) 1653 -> 11.77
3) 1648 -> 11.84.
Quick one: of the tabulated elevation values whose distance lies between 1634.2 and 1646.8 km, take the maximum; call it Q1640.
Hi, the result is 12.24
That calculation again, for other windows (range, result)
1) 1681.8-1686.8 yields 11.82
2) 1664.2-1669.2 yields 11.86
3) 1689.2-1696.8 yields 11.77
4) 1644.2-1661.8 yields 12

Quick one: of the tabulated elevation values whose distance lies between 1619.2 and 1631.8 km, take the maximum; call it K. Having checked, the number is 11.81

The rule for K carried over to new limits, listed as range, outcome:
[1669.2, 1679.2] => 11.75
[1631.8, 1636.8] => 12.2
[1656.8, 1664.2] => 12.09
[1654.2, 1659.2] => 11.92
